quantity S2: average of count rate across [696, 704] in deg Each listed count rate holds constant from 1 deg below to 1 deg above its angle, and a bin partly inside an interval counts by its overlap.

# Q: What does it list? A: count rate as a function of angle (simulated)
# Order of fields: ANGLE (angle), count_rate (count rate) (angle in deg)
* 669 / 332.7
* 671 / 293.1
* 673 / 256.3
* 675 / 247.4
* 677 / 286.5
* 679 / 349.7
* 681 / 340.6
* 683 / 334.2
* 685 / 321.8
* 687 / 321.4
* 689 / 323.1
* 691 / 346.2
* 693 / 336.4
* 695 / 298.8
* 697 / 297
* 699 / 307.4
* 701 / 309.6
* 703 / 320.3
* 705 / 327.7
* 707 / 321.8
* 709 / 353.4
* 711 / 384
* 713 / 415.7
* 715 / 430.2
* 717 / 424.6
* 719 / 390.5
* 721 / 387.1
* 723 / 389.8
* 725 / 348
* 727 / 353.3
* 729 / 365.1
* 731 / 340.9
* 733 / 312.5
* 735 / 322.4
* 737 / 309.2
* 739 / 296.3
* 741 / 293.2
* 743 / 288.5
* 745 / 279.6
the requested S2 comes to 309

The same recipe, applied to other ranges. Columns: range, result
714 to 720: 415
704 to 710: 334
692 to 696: 318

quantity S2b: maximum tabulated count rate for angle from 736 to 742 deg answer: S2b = 309.2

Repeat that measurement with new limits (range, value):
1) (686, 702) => 346.2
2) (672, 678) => 286.5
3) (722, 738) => 389.8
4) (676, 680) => 349.7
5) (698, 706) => 327.7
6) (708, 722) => 430.2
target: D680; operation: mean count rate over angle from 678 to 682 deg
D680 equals 345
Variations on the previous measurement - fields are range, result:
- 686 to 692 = 330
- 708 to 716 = 396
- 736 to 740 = 303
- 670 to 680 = 287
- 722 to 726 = 369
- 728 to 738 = 330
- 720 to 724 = 388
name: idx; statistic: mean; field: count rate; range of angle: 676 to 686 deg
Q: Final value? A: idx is 327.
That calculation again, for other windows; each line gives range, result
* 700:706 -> 319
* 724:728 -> 351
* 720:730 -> 369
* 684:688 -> 322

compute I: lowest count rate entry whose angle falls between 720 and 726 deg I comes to 348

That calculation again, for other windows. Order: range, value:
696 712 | 297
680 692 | 321.4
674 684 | 247.4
